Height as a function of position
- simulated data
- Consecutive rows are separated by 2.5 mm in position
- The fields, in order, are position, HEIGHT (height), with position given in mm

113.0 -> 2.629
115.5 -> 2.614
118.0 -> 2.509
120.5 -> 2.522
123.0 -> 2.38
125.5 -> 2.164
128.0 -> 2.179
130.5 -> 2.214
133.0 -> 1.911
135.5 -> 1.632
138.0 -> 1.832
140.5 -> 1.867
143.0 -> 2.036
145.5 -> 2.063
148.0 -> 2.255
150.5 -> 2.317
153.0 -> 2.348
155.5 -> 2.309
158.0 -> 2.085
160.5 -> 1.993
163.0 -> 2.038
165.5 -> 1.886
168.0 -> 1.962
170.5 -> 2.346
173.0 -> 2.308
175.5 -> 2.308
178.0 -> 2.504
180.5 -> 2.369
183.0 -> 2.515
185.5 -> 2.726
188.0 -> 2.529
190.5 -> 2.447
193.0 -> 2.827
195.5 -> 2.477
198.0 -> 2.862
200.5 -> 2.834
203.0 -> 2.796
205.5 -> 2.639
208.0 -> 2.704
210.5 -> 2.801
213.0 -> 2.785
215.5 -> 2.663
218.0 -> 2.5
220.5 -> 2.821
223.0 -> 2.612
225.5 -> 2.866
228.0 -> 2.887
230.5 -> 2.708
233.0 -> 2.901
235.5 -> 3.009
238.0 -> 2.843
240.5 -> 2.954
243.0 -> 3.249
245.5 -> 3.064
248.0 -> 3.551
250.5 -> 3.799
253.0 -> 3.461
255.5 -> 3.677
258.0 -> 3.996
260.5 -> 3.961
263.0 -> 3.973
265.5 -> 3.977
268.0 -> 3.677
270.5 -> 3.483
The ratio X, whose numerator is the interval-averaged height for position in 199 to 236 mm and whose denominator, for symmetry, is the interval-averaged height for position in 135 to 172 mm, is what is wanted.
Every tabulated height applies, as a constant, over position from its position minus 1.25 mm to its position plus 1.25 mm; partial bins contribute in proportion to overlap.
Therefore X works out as 1.33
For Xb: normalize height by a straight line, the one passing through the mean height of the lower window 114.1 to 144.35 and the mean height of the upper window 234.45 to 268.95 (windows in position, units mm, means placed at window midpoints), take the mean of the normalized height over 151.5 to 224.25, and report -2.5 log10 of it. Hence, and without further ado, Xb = 0.13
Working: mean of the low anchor 2.16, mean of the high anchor 3.52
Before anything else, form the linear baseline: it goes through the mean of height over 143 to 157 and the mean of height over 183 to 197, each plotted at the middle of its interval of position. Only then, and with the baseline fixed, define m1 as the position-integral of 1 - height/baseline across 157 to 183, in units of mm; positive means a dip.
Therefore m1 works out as 2.4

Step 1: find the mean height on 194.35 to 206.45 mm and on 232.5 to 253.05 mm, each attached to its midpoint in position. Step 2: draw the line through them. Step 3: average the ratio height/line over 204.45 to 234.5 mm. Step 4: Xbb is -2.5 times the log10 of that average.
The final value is 0.07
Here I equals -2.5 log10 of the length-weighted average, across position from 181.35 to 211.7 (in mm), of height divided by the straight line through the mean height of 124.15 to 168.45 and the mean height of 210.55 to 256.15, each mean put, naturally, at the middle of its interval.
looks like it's -0.03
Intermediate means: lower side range 2.06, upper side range 3.01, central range 2.68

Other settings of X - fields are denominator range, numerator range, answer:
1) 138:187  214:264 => 1.43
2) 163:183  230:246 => 1.32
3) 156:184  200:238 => 1.25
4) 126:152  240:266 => 1.77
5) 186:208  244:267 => 1.39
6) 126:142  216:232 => 1.40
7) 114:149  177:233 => 1.24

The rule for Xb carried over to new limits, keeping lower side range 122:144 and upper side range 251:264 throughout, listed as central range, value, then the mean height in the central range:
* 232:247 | 0.18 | 3.01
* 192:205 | 0.08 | 2.75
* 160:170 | 0.24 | 2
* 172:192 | 0.11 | 2.47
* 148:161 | 0.05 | 2.23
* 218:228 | 0.20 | 2.75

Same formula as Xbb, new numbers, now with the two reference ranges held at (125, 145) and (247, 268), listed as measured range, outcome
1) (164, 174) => 0.172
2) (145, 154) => -0.033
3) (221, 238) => 0.192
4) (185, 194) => 0.066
